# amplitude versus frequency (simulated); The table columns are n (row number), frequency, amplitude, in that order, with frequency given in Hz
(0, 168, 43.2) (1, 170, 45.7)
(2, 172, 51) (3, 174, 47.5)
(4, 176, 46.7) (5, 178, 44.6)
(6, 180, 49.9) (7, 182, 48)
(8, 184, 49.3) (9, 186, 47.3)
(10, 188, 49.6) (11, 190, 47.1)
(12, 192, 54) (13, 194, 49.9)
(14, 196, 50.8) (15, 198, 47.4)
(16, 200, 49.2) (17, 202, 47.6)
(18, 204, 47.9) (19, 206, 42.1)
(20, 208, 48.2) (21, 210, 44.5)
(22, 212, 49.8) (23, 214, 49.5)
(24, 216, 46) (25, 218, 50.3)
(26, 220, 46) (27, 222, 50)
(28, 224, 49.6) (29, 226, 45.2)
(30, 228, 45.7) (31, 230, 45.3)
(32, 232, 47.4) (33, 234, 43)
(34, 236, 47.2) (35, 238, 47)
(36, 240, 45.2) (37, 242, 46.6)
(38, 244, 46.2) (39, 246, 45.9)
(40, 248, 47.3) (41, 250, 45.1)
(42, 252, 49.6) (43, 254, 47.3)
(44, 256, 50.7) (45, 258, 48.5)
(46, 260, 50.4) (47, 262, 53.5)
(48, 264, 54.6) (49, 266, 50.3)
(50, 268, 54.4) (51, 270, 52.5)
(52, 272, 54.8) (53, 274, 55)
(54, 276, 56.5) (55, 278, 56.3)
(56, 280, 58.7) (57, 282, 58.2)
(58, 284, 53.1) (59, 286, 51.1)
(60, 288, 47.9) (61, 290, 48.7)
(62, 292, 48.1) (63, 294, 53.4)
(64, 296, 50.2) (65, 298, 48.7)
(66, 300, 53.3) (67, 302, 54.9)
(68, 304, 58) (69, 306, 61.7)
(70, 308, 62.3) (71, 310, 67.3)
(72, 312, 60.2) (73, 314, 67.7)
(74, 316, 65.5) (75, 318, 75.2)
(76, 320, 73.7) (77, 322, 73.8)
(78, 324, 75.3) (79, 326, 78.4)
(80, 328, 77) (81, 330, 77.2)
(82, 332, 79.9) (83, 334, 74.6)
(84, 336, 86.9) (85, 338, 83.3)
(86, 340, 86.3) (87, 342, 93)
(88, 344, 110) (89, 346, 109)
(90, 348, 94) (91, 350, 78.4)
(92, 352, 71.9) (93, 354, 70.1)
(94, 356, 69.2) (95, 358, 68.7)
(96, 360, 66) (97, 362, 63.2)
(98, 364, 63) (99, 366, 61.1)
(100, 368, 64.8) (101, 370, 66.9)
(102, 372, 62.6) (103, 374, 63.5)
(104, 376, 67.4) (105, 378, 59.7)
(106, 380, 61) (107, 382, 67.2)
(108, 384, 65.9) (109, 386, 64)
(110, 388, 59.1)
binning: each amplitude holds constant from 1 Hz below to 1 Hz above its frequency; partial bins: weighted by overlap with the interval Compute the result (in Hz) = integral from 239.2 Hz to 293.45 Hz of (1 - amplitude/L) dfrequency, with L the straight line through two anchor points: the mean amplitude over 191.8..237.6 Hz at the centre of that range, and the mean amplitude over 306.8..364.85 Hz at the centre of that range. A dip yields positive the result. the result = 8.01 Hz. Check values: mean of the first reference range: 47.6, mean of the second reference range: 76.6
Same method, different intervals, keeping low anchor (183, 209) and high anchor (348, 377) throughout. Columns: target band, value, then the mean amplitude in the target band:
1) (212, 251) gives 4.2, 46.8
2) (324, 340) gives -3.8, 79.8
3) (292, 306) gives 1.7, 53.3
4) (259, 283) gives 1.1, 54.6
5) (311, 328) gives -2.3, 71.6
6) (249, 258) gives 1.1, 48.2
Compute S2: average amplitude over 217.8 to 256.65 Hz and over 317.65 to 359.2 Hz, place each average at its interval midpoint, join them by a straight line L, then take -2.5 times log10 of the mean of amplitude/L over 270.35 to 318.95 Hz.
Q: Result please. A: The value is 0.17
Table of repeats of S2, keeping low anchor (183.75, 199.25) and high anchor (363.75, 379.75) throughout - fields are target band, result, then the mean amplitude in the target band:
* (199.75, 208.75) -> 0.081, 46.8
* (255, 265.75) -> 0.069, 51.5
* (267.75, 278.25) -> 0.019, 54.9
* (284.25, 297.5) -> 0.145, 50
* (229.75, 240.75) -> 0.153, 45.9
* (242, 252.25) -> 0.156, 46.6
